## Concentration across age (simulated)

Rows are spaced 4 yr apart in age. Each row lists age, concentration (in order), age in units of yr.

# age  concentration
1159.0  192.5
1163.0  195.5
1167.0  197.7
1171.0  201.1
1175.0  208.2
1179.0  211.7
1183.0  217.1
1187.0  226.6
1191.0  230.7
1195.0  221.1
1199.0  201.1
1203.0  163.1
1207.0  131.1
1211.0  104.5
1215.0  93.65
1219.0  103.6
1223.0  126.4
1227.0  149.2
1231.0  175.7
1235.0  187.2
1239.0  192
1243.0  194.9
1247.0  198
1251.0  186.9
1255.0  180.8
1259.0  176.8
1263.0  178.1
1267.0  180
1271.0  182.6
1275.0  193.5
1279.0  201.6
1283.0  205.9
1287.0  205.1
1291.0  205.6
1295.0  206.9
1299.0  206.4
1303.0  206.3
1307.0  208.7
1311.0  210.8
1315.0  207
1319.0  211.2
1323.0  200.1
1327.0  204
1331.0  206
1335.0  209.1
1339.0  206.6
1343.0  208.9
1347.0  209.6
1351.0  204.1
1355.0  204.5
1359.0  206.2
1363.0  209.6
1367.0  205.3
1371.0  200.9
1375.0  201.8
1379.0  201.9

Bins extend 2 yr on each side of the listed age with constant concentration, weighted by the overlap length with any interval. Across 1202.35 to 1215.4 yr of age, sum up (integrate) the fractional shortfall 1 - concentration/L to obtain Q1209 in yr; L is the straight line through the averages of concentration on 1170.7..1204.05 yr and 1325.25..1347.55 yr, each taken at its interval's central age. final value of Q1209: 5.4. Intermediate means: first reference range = 211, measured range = 123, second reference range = 207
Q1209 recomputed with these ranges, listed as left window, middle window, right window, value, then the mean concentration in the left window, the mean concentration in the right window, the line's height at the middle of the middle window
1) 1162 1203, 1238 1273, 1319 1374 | 3.8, 209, 206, 208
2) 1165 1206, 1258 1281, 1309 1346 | 2.3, 206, 207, 207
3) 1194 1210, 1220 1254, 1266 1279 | 1.1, 172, 188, 180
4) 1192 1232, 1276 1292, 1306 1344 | -1.5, 148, 207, 186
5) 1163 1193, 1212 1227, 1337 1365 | 7.0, 212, 207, 211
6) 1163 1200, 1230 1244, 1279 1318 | 1.5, 212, 207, 210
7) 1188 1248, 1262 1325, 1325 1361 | -3.5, 165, 207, 190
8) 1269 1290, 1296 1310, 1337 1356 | -0.4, 198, 207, 201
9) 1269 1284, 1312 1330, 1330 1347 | -0.1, 195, 208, 204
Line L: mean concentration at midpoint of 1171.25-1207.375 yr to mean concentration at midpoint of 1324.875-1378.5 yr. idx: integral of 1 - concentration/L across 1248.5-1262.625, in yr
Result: 1.60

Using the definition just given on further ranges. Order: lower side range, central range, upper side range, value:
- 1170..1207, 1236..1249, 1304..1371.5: 0.7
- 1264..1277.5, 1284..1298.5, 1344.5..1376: -1.2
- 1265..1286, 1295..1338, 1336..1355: -1.2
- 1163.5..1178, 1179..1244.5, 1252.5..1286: 8.5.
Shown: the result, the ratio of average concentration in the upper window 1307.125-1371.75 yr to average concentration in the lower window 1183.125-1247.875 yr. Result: 1.22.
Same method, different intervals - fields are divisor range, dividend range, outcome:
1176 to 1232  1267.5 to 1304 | 1.19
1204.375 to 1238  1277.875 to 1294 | 1.50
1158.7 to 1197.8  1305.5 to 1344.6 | 0.98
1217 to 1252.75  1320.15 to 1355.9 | 1.23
